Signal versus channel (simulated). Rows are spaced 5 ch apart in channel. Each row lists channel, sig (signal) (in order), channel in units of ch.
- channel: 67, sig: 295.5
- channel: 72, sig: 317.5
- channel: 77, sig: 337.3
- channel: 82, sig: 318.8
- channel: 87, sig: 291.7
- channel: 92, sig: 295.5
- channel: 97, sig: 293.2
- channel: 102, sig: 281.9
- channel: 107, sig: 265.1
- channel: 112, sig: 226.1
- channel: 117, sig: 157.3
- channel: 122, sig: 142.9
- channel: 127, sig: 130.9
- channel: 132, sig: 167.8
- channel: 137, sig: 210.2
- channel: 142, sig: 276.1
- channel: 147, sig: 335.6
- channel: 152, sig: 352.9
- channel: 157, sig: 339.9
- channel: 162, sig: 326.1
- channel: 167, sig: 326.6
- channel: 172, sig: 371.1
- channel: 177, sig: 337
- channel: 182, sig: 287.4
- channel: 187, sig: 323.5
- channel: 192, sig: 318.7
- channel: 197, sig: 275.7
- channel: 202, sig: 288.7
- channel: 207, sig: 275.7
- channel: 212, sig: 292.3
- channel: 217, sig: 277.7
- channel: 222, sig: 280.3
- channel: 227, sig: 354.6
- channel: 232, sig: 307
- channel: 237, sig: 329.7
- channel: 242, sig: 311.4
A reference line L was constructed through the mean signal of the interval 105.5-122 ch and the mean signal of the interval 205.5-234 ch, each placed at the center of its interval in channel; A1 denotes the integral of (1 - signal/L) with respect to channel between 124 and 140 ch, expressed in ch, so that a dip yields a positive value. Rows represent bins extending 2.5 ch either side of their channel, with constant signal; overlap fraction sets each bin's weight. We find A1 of 3.5 ch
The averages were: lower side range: 202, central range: 172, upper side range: 299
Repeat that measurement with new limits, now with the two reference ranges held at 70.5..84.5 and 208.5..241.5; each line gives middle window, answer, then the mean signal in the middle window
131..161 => 2.6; 288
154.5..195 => -2.0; 328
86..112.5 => 3.6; 278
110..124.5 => 6.6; 174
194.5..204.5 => 0.9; 282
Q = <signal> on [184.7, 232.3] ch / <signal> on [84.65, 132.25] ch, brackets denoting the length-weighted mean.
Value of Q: 1.3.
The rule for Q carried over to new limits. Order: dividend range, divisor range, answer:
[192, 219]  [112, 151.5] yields 1.35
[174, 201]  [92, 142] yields 1.43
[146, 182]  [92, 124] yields 1.44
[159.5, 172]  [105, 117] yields 1.48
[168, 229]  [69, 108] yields 1.02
